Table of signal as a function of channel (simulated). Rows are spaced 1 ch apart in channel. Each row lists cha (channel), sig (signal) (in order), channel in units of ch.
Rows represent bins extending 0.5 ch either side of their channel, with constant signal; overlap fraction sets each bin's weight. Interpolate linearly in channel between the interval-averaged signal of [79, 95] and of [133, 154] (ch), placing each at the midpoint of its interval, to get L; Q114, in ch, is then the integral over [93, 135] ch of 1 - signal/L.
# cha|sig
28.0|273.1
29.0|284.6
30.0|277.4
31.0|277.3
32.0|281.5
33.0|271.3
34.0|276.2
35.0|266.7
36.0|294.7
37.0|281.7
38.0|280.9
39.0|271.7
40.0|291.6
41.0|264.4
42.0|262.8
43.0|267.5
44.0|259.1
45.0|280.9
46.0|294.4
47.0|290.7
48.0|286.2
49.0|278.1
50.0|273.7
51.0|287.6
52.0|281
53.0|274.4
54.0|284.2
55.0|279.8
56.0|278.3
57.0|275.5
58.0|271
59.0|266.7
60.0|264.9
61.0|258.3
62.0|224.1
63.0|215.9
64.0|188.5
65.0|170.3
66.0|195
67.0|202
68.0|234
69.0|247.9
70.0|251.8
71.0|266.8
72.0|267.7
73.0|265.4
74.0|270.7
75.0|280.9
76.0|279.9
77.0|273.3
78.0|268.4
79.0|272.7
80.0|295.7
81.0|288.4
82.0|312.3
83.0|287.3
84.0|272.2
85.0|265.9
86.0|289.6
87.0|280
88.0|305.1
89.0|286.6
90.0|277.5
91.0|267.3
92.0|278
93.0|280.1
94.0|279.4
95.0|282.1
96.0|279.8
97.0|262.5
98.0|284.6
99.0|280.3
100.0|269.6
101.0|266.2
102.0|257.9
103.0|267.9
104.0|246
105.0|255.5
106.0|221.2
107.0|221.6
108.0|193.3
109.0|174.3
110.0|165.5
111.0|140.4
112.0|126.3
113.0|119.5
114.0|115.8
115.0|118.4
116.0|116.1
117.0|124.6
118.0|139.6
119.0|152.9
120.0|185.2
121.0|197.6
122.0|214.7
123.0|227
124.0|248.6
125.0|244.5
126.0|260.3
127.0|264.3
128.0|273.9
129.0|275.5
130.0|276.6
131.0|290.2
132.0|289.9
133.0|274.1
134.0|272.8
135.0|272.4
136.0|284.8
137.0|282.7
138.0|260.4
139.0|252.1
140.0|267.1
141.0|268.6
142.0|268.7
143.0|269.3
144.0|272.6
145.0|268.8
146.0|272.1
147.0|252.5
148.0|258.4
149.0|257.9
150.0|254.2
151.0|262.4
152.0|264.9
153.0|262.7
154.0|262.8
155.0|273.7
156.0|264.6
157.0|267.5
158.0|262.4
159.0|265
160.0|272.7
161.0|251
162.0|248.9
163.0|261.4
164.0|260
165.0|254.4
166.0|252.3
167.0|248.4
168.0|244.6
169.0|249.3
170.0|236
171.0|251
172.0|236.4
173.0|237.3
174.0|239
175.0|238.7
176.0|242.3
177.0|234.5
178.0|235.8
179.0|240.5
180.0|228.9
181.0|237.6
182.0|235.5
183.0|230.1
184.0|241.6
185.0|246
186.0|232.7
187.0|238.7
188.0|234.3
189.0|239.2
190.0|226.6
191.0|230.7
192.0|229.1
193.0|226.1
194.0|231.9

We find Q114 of 7.8 ch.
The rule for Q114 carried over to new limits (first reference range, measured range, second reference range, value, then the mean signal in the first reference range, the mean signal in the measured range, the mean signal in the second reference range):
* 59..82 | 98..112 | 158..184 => 1.3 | 251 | 226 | 246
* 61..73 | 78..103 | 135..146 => -4.0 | 227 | 280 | 270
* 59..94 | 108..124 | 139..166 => 6.3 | 262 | 159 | 263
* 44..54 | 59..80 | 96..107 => 2.0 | 282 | 247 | 260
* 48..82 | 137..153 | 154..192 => -0.9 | 260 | 264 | 246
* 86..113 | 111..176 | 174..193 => 0.0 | 246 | 240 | 236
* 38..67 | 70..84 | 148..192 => -1.1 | 261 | 278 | 248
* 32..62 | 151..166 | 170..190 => -1.1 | 276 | 262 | 238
